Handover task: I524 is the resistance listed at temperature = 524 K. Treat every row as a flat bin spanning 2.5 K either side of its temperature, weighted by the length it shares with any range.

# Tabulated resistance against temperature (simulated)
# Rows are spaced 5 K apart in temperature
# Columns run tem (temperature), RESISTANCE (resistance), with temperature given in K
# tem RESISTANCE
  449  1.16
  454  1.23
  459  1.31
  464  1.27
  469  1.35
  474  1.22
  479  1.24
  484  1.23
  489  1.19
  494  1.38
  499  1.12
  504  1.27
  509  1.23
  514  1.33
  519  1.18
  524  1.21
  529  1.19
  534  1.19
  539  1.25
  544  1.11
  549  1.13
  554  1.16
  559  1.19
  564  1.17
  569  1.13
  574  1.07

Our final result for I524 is 1.21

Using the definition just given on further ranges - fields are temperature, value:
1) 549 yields 1.13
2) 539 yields 1.25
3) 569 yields 1.13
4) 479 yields 1.24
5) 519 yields 1.18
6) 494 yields 1.38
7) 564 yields 1.17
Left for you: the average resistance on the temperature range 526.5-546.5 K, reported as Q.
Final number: 1.19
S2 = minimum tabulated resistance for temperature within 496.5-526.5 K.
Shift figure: 1.12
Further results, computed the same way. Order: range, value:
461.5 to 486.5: 1.22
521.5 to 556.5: 1.11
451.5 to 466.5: 1.23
